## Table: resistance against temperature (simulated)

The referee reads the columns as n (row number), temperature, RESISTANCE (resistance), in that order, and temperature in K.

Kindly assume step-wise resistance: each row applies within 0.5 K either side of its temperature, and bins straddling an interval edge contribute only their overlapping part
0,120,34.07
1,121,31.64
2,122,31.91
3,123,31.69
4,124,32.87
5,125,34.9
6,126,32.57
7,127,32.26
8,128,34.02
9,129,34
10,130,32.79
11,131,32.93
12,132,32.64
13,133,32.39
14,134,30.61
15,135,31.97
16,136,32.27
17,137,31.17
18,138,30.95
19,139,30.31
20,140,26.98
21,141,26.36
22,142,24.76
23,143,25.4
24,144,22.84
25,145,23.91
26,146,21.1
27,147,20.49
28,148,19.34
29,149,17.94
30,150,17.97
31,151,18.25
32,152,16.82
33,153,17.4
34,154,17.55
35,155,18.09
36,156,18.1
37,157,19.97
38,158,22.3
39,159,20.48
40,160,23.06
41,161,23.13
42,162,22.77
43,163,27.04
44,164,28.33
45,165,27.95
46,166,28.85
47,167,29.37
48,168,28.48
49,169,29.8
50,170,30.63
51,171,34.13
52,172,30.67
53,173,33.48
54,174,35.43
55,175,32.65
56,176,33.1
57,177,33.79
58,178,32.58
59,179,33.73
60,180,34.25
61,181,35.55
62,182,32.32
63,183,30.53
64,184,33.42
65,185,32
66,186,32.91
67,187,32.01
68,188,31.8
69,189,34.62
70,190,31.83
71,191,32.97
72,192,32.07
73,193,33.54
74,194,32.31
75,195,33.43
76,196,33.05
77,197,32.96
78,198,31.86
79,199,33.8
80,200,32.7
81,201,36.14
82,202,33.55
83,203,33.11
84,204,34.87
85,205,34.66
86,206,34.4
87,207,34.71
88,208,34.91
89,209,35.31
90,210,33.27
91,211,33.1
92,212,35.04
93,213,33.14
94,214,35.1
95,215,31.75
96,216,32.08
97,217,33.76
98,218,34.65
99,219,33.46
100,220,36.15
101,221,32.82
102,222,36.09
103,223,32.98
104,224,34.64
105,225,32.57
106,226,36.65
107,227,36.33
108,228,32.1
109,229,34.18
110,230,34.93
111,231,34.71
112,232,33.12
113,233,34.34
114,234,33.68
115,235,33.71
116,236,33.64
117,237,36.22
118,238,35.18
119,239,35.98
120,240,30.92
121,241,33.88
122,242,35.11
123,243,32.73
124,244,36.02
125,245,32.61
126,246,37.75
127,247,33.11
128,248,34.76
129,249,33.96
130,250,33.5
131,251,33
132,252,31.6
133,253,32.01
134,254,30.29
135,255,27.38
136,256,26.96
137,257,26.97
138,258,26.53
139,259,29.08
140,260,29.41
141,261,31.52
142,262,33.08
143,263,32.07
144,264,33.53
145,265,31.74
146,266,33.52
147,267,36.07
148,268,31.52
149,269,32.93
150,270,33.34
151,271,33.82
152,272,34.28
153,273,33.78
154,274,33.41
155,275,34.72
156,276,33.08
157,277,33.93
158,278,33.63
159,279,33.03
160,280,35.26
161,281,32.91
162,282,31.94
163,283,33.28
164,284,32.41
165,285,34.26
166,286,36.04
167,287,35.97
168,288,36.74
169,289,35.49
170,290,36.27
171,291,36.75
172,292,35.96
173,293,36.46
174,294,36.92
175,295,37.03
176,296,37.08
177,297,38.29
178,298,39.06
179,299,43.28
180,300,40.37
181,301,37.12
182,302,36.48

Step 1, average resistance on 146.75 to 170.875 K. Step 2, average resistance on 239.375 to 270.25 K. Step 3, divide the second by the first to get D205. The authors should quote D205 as 1.4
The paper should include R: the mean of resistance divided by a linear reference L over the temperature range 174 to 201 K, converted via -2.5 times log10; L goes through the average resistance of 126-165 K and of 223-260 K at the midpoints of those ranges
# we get -0.15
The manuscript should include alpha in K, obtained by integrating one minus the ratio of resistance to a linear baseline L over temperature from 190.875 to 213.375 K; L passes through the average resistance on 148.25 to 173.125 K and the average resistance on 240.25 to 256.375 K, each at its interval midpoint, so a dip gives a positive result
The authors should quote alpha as -4.5 K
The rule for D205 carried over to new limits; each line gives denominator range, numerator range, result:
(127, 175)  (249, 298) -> 1.26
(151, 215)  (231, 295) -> 1.10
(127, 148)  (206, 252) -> 1.19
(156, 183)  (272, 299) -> 1.21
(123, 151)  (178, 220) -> 1.18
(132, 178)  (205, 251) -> 1.31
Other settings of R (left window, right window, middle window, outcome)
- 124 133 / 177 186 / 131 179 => 0.25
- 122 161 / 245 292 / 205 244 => -0.12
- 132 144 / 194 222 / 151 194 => 0.11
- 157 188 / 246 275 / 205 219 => -0.10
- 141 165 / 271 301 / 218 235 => -0.17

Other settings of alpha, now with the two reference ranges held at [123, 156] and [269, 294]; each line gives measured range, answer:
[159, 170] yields 0.50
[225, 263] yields -0.61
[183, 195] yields -1.33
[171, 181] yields -1.68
